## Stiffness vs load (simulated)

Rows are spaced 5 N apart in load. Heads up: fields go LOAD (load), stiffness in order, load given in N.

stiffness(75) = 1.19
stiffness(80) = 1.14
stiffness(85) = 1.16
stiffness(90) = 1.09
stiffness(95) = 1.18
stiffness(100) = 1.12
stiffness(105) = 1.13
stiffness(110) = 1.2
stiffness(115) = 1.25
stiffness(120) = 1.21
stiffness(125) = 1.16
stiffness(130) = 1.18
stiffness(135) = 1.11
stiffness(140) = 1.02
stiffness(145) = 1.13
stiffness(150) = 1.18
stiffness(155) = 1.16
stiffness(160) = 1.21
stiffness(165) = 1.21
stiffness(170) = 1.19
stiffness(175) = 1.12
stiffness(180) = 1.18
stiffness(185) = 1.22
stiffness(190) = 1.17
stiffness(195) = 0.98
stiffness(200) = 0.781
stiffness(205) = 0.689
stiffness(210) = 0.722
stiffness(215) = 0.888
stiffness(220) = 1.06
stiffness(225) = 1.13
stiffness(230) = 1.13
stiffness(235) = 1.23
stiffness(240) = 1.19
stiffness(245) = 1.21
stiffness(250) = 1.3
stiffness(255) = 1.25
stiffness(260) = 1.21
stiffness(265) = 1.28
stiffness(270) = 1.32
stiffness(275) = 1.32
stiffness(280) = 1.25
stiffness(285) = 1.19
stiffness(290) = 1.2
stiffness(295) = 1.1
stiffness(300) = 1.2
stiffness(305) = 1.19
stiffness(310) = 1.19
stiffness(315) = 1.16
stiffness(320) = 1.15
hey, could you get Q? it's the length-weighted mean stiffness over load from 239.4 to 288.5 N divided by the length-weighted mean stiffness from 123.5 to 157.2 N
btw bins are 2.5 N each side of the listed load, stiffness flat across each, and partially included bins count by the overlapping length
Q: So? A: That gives 1.11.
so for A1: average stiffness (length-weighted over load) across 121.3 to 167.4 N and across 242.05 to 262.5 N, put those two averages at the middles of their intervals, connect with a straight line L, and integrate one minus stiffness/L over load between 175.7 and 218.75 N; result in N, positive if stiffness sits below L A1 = 8.3 N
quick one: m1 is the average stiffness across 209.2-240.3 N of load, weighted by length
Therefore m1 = 1.06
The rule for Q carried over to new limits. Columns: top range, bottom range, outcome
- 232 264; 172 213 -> 1.25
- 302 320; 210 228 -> 1.19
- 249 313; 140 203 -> 1.10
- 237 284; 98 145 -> 1.09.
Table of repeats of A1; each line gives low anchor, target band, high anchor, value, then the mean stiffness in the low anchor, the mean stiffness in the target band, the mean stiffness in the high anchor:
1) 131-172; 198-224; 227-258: 7.6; 1.15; 0.846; 1.22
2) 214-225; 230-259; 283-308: -4.1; 1.02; 1.23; 1.18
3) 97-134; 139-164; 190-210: -2.8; 1.18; 1.15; 0.849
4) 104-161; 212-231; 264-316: 2.5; 1.16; 1.04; 1.22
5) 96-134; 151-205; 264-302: 4.2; 1.18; 1.1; 1.23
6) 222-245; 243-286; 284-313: -3.2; 1.17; 1.26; 1.18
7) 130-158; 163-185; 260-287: -0.4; 1.13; 1.18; 1.27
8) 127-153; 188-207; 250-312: 4.3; 1.13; 0.904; 1.23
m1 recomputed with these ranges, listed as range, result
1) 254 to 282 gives 1.27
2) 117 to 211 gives 1.09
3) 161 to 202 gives 1.11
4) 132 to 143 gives 1.07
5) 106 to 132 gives 1.2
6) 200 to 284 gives 1.13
